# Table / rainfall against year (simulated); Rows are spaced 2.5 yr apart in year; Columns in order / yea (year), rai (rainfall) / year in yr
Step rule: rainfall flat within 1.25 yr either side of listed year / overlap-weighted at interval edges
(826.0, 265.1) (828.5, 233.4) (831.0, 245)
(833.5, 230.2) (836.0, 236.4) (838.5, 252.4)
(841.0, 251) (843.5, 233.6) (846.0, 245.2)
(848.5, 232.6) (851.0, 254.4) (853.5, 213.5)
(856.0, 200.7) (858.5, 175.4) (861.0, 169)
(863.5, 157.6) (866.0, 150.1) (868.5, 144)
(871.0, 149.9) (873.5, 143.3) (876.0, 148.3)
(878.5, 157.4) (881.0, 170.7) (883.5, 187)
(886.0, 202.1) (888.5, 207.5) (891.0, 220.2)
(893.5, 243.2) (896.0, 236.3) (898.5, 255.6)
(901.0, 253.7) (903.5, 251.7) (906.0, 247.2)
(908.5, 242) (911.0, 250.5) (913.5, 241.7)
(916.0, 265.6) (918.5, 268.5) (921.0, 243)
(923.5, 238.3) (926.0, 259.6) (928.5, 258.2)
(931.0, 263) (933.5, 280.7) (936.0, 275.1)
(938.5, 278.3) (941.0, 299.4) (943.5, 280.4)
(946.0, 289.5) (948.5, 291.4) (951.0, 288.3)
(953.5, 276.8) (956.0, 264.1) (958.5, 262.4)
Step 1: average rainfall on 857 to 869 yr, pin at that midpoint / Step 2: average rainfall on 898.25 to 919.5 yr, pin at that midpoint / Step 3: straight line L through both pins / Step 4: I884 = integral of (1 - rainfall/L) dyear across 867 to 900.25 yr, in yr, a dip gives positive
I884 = 2.3 yr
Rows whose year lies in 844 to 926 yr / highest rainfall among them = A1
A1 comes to 268.5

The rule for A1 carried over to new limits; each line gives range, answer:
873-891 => 220.2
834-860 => 254.4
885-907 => 255.6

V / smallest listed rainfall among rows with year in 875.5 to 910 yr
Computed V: 148.3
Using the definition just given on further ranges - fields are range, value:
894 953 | 236.3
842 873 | 144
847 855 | 213.5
